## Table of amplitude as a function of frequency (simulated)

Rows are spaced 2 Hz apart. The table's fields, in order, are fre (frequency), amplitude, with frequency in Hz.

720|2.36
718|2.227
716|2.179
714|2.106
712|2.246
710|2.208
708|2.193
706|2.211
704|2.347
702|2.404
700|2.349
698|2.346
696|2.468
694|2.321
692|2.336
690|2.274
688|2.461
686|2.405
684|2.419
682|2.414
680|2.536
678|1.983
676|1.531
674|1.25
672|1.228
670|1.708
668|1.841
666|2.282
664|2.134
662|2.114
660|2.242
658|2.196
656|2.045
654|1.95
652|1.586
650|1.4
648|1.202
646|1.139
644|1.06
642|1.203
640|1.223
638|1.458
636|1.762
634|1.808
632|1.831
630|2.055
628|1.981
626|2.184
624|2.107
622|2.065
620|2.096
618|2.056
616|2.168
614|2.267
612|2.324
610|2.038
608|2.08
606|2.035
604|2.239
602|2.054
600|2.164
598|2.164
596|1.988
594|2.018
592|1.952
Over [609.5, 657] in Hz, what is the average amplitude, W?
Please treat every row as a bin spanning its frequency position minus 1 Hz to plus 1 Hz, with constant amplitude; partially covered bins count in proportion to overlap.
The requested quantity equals 1.79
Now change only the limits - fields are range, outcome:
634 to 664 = 1.64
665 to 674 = 1.71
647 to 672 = 1.87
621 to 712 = 1.96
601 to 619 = 2.14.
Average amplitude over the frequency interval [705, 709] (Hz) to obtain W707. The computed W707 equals 2.2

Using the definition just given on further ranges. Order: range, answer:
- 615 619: 2.11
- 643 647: 1.1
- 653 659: 2.06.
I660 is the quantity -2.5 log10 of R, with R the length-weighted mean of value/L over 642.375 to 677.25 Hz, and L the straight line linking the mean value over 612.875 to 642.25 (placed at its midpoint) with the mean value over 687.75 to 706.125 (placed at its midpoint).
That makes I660 0.24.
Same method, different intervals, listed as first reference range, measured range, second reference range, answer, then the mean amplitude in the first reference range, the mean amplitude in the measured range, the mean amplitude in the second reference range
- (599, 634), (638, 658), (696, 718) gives 0.421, 2.09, 1.46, 2.27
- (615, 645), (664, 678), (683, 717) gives 0.227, 1.8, 1.7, 2.31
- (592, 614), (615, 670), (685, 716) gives 0.201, 2.11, 1.82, 2.31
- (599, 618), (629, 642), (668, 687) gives 0.243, 2.15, 1.65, 1.94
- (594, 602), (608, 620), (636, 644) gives -0.199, 2.09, 2.16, 1.32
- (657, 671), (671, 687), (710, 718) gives 0.074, 2.07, 1.97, 2.19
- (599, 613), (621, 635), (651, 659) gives 0.024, 2.13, 2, 1.94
